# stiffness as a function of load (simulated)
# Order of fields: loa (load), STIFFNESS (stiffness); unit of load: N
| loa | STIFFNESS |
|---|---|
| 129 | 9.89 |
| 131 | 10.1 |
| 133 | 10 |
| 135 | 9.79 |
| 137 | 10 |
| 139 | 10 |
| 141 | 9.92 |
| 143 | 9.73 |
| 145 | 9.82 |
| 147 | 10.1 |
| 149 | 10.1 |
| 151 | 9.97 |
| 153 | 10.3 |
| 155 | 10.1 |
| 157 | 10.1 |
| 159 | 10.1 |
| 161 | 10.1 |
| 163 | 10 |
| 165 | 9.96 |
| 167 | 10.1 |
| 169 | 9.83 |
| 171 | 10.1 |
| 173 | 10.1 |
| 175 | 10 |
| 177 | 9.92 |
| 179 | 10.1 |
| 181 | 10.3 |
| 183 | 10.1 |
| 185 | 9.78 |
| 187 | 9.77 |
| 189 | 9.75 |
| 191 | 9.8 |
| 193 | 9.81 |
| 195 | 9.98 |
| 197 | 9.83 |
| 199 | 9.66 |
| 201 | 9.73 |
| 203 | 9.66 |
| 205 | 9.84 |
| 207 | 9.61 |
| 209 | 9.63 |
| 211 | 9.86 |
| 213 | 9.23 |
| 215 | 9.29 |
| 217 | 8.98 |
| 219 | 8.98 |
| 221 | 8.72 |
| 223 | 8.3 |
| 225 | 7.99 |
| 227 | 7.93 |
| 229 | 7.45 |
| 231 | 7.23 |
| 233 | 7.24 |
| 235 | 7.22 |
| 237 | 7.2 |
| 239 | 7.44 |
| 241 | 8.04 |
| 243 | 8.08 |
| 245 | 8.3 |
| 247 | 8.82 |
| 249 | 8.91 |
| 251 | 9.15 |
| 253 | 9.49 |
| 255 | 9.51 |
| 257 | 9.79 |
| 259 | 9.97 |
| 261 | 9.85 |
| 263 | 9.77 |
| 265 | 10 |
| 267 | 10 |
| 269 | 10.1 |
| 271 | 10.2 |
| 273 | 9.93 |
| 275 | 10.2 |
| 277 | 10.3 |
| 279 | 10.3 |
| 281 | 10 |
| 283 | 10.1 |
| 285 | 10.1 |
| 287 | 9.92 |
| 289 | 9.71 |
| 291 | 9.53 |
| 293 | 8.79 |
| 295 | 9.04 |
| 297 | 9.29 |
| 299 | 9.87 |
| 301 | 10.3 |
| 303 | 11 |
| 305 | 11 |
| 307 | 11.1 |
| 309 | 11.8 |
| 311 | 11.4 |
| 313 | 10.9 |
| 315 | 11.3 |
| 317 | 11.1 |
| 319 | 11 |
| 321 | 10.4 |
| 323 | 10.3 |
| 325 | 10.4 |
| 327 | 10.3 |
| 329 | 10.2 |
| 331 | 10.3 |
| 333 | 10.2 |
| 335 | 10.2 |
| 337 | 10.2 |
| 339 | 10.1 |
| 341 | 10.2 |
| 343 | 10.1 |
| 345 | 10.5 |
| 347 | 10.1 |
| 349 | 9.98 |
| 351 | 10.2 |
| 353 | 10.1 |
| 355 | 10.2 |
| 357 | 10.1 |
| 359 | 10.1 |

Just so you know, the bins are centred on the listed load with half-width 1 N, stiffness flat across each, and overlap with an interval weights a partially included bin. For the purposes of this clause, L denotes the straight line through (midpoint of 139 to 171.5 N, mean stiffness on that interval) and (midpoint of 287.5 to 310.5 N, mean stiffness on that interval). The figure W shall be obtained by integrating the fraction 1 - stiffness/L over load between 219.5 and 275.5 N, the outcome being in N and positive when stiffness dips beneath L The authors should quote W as 7.2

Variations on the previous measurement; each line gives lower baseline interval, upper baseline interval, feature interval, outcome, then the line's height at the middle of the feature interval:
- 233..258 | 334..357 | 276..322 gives -4.8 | 9.37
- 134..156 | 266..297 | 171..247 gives 6.6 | 9.93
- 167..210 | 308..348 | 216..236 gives 4.1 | 10.1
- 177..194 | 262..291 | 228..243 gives 3.8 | 9.98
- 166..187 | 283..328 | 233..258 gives 4.3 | 10.2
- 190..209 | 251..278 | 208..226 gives 1.5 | 9.8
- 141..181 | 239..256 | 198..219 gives -0.5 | 9.31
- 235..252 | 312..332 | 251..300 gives -3.5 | 9.18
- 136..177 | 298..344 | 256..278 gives 0.8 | 10.4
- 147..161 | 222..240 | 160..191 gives -2.0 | 9.4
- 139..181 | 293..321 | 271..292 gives 1.0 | 10.5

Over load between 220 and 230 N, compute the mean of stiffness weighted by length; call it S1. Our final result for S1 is 8.08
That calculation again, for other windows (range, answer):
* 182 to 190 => 9.85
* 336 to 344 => 10.1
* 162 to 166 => 9.98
